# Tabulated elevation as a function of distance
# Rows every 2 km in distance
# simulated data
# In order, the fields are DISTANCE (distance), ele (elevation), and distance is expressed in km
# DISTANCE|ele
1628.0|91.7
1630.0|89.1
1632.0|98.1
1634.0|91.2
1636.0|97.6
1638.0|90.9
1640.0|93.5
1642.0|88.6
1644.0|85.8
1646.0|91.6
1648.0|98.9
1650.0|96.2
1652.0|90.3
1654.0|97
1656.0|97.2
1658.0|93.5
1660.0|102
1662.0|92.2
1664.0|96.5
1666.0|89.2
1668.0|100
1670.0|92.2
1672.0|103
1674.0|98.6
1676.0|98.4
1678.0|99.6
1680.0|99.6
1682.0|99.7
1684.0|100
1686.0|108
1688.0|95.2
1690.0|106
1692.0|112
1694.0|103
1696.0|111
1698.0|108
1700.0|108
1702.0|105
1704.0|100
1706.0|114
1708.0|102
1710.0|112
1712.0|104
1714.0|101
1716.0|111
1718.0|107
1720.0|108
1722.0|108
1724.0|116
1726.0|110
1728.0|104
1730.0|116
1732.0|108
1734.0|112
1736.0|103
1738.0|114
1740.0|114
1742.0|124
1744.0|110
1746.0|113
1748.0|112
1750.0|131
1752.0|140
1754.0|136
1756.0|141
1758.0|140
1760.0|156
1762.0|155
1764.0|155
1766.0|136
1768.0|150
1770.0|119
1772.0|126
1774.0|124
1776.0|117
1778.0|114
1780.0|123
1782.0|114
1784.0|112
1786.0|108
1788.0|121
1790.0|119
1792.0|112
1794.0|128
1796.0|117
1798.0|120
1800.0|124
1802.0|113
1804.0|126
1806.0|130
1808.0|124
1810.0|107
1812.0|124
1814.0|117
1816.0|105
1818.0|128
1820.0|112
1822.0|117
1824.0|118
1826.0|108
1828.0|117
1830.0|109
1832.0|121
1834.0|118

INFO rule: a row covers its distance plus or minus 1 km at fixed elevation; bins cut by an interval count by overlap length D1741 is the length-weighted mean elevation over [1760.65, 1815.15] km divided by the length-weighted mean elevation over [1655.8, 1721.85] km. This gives 1.21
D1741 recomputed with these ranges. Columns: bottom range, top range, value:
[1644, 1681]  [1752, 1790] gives 1.36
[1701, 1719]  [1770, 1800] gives 1.11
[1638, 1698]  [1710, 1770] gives 1.24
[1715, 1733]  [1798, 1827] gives 1.08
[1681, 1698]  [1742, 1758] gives 1.21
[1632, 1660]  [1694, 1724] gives 1.14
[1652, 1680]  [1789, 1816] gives 1.24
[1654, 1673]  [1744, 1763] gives 1.40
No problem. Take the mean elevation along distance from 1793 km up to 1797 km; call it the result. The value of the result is 122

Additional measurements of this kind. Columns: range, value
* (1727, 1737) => 109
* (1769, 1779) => 120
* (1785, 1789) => 114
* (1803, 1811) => 122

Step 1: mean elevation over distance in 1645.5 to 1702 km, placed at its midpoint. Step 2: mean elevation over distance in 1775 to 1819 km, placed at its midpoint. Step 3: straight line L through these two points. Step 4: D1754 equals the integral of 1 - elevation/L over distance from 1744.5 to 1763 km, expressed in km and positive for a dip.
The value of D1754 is -3.9 km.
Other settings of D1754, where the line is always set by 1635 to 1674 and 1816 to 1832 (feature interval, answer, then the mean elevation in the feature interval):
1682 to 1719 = -2.05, 106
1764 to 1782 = -2.98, 127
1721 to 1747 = -1.84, 112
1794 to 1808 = -1.22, 122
